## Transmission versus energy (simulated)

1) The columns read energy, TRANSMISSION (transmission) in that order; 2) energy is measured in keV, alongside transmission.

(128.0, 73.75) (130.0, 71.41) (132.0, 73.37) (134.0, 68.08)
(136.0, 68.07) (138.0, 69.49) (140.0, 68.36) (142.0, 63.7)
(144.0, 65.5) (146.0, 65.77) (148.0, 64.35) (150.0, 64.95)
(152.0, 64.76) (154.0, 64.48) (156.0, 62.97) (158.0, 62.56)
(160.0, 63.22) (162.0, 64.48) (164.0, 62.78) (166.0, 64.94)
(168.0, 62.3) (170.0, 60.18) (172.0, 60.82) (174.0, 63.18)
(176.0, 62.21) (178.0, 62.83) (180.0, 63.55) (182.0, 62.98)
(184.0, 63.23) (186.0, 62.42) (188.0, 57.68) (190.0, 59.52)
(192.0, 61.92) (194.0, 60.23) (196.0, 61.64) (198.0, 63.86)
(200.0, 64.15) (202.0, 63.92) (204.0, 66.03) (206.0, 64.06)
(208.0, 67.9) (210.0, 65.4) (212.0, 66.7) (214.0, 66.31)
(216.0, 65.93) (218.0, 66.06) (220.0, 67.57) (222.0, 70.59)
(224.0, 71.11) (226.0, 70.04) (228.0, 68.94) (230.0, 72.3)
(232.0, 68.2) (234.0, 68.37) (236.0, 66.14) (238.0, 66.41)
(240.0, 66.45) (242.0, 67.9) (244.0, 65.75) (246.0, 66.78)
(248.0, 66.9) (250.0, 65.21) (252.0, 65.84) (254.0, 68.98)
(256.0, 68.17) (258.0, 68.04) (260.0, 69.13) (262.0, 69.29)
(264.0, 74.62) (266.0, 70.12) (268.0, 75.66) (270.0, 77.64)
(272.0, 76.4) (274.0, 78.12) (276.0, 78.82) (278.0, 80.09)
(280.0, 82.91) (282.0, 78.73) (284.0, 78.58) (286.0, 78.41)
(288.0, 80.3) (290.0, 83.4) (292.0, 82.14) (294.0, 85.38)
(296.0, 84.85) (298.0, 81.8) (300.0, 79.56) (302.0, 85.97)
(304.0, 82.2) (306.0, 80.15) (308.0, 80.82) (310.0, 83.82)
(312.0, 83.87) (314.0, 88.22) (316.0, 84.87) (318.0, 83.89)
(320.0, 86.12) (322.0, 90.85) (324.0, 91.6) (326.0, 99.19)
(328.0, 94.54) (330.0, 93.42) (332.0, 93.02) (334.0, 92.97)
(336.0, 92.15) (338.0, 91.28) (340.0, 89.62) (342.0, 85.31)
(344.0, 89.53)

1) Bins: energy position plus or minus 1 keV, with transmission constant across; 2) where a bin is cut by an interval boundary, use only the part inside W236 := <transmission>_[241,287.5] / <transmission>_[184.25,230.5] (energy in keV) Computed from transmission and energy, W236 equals 1.11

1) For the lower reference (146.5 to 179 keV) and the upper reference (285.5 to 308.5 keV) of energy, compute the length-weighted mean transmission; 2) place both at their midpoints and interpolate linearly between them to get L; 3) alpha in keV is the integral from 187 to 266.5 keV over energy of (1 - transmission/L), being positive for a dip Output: 6.2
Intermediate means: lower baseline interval 63.2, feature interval 66.6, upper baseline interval 82.2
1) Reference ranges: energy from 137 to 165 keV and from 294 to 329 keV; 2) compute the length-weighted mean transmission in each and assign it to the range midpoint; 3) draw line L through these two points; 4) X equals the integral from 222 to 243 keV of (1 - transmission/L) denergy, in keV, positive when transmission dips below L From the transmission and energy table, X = 1.9 keV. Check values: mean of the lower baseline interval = 64.8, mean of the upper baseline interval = 86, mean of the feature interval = 68.7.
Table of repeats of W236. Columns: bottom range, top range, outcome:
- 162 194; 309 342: 1.45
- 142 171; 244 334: 1.25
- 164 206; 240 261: 1.08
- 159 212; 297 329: 1.37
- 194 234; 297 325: 1.27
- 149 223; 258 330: 1.28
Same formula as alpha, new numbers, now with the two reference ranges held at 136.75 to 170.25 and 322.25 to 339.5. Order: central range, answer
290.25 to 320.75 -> 1.9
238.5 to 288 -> 5.9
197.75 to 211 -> 1.4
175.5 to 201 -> 3.0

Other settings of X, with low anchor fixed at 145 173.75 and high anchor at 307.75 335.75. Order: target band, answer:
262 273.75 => 0.9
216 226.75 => 0.7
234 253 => 2.6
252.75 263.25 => 1.4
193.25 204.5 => 1.1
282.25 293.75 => 0.4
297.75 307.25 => 0.5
